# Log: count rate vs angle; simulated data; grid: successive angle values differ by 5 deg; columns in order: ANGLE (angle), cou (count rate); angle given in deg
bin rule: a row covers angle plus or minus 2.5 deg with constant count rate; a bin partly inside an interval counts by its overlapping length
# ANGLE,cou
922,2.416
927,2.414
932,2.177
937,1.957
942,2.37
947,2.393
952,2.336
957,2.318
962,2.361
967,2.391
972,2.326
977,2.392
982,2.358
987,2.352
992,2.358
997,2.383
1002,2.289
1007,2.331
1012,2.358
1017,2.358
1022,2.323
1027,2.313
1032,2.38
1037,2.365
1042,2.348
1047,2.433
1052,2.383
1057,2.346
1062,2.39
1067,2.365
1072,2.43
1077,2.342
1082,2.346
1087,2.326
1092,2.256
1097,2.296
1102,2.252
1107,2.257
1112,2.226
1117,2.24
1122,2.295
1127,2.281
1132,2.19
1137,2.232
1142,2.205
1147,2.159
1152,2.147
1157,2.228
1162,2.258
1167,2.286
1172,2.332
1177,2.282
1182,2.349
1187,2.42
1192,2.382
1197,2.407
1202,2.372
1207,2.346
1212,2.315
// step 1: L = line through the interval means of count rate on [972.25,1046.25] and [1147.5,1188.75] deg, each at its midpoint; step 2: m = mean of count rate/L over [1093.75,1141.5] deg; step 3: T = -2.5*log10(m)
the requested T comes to 0.02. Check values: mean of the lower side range 2.35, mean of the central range 2.25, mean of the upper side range 2.28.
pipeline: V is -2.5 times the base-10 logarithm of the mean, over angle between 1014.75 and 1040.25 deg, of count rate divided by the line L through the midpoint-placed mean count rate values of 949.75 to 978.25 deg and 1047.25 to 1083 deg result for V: 0.01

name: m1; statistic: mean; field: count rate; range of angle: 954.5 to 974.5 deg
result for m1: 2.35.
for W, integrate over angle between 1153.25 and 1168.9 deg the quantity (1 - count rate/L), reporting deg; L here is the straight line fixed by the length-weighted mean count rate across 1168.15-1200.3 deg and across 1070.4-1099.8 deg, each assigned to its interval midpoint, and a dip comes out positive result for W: 0.7 deg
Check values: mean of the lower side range 2.33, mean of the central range 2.25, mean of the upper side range 2.36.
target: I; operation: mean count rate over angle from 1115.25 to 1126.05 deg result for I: 2.27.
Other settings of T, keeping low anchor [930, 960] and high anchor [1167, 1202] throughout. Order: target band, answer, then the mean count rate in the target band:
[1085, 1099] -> 0.01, 2.29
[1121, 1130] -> 0.02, 2.28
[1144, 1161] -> 0.08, 2.19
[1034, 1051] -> -0.04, 2.38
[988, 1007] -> -0.03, 2.34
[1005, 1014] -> -0.03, 2.34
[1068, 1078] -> -0.04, 2.39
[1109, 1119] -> 0.05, 2.23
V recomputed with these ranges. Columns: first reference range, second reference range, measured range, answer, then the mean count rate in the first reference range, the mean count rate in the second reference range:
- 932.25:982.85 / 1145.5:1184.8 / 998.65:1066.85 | -0.03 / 2.31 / 2.26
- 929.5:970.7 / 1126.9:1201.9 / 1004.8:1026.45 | -0.03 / 2.29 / 2.28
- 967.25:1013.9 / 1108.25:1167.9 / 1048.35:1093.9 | -0.03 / 2.35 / 2.23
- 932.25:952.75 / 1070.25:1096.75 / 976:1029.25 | -0.03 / 2.25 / 2.33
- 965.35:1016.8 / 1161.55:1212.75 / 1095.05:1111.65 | 0.04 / 2.35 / 2.35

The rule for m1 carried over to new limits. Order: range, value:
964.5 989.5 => 2.36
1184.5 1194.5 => 2.4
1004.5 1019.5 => 2.35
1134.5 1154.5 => 2.19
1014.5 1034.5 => 2.34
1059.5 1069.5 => 2.38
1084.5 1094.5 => 2.29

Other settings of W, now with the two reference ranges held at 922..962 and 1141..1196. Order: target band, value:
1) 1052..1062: -0.34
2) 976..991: -0.47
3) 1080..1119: 0.20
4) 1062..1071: -0.37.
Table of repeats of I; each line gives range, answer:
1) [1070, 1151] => 2.27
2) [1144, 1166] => 2.2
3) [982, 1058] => 2.35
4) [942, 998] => 2.36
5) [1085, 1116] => 2.27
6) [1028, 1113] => 2.34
